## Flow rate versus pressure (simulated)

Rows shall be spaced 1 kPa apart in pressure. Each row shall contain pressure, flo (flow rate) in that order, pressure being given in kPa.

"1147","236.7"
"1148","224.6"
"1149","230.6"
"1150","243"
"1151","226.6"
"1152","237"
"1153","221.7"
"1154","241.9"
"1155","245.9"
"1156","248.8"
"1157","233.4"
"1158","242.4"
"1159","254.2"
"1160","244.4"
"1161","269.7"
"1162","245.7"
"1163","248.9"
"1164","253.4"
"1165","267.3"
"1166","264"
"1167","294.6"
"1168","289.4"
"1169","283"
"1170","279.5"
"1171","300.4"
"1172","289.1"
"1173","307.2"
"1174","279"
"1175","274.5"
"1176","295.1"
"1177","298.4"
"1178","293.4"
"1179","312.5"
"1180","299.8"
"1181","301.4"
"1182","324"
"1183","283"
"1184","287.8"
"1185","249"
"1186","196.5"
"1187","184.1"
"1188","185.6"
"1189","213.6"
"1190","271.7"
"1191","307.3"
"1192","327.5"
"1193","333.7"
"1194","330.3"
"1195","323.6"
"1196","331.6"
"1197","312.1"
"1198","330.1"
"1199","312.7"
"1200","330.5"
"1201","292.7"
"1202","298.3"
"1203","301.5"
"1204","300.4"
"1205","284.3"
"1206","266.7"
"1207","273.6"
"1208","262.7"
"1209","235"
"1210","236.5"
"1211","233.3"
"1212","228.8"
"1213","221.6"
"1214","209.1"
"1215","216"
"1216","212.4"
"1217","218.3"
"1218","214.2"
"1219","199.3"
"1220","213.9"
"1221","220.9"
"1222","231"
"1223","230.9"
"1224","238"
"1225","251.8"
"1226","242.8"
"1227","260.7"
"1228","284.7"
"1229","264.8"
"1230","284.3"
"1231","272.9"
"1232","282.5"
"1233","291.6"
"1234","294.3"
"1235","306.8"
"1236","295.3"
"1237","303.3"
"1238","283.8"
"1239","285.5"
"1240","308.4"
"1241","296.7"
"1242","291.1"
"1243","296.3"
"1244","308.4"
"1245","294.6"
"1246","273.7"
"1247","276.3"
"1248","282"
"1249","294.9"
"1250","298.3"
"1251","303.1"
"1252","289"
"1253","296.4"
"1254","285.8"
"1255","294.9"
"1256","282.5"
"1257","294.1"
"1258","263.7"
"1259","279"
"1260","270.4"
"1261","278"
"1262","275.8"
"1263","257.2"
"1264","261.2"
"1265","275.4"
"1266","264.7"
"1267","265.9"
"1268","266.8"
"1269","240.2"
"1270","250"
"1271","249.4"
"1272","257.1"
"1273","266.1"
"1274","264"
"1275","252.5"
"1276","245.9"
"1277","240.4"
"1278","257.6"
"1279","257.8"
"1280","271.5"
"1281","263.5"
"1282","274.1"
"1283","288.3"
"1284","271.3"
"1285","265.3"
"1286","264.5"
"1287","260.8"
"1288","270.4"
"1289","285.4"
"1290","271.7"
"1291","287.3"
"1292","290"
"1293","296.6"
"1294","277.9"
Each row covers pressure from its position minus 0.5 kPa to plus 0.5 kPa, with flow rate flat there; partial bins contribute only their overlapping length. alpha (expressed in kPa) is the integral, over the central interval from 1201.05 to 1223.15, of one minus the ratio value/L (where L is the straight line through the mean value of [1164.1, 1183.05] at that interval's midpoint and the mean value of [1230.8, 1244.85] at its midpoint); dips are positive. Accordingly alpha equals 3.8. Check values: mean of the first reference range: 291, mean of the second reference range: 295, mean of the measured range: 243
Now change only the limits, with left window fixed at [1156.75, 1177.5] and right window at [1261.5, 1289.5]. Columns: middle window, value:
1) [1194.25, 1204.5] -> -1.7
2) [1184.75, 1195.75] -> 0.1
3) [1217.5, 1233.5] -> 1.1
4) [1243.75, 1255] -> -1.1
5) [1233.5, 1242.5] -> -1.0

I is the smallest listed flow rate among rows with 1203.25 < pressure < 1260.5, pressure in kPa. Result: 199.3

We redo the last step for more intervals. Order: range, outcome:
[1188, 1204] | 185.6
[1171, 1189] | 184.1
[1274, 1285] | 240.4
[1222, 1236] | 230.9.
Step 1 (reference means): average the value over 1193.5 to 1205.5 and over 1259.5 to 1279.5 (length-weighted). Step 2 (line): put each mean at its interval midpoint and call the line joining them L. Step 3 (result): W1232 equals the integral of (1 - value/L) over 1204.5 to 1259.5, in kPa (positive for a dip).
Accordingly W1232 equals 3.8 kPa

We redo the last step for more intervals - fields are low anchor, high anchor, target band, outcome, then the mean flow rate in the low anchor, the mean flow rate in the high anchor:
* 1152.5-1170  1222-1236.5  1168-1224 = -1.4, 256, 270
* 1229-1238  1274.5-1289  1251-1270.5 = 0.1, 289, 264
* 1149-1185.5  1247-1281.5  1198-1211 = -0.6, 270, 271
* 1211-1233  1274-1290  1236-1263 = -4.0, 239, 265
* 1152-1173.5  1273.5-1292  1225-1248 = -1.8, 262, 267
